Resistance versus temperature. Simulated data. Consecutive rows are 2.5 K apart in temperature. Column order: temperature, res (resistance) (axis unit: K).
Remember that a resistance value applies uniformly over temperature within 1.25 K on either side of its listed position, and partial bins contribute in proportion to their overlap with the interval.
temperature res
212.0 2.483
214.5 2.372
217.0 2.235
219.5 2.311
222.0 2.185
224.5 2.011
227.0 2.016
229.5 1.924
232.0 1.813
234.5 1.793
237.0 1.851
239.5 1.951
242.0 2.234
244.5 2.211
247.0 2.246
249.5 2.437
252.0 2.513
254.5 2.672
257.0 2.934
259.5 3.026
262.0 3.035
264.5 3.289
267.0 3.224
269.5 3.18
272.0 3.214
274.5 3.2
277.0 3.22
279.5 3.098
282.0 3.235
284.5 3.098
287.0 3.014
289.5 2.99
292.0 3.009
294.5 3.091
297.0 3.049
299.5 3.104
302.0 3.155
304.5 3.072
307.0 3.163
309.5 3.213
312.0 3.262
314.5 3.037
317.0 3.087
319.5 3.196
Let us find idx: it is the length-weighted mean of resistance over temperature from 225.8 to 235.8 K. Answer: 1.89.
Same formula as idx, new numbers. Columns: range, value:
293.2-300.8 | 3.08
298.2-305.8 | 3.11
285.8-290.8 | 3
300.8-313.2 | 3.17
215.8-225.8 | 2.18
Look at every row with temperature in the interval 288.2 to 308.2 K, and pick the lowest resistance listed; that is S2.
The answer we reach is 2.99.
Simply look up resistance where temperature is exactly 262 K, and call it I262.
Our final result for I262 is 3.035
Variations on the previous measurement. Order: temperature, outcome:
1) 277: 3.22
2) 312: 3.262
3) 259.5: 3.026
